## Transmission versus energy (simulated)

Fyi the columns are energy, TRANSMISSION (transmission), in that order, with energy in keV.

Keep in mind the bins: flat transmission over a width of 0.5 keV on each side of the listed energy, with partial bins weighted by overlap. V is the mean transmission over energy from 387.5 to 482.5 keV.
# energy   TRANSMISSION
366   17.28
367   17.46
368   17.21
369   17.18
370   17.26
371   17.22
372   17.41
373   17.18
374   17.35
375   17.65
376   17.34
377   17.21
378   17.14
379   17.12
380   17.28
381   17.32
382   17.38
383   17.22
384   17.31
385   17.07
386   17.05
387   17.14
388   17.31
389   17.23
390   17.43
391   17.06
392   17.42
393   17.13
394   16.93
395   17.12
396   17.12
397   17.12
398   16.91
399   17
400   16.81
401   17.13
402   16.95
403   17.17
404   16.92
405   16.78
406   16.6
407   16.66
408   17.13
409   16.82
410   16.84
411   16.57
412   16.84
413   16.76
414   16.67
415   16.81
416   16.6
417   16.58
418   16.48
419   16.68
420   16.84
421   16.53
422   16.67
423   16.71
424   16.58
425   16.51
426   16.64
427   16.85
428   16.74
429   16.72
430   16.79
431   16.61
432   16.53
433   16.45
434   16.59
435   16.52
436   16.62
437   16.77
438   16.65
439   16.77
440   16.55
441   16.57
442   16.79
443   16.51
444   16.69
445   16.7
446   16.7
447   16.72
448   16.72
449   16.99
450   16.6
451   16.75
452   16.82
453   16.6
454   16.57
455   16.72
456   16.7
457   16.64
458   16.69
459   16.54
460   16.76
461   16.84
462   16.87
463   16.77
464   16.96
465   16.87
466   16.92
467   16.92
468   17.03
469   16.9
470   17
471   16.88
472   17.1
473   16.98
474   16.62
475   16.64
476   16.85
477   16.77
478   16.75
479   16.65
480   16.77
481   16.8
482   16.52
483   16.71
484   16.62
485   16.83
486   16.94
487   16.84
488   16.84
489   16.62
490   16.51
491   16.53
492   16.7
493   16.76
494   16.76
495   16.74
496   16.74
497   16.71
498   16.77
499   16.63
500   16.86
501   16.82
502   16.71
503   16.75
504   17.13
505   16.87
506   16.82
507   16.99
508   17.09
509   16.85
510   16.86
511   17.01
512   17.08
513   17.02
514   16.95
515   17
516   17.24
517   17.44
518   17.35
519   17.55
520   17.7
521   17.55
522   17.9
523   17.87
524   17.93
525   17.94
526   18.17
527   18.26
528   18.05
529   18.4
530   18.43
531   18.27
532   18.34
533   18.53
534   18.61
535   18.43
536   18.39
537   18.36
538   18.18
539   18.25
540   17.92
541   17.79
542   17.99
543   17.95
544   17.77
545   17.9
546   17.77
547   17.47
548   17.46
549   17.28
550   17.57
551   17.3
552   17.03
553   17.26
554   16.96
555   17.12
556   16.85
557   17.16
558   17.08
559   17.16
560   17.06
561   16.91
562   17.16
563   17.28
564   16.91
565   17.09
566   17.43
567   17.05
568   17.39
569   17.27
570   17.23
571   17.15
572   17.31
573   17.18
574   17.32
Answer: 16.8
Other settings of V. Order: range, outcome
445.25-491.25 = 16.8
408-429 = 16.7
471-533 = 17.1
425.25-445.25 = 16.7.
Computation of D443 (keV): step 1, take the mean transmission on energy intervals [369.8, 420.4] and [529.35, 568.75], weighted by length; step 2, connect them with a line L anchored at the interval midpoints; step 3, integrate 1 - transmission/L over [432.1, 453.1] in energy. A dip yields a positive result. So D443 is 0.7 keV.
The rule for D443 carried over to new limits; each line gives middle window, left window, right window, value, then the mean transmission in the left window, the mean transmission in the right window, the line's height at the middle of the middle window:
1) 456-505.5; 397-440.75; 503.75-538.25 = 1.5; 16.7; 17.7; 17.3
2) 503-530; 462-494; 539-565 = -0.5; 16.8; 17.4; 17.1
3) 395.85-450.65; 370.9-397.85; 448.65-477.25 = 0.9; 17.2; 16.8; 17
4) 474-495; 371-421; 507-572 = 0.8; 17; 17.6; 17.4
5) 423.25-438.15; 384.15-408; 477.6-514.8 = 0.3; 17.1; 16.8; 17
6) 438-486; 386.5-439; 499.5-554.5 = 1.1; 16.8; 17.6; 17.2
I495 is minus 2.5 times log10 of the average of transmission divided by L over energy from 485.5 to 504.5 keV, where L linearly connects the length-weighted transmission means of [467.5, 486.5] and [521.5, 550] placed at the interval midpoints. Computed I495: 0.03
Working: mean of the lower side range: 16.8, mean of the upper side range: 18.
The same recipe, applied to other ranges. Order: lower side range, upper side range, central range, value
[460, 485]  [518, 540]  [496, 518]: 0.04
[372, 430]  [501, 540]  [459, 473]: 0.03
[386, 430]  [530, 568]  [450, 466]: 0.03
